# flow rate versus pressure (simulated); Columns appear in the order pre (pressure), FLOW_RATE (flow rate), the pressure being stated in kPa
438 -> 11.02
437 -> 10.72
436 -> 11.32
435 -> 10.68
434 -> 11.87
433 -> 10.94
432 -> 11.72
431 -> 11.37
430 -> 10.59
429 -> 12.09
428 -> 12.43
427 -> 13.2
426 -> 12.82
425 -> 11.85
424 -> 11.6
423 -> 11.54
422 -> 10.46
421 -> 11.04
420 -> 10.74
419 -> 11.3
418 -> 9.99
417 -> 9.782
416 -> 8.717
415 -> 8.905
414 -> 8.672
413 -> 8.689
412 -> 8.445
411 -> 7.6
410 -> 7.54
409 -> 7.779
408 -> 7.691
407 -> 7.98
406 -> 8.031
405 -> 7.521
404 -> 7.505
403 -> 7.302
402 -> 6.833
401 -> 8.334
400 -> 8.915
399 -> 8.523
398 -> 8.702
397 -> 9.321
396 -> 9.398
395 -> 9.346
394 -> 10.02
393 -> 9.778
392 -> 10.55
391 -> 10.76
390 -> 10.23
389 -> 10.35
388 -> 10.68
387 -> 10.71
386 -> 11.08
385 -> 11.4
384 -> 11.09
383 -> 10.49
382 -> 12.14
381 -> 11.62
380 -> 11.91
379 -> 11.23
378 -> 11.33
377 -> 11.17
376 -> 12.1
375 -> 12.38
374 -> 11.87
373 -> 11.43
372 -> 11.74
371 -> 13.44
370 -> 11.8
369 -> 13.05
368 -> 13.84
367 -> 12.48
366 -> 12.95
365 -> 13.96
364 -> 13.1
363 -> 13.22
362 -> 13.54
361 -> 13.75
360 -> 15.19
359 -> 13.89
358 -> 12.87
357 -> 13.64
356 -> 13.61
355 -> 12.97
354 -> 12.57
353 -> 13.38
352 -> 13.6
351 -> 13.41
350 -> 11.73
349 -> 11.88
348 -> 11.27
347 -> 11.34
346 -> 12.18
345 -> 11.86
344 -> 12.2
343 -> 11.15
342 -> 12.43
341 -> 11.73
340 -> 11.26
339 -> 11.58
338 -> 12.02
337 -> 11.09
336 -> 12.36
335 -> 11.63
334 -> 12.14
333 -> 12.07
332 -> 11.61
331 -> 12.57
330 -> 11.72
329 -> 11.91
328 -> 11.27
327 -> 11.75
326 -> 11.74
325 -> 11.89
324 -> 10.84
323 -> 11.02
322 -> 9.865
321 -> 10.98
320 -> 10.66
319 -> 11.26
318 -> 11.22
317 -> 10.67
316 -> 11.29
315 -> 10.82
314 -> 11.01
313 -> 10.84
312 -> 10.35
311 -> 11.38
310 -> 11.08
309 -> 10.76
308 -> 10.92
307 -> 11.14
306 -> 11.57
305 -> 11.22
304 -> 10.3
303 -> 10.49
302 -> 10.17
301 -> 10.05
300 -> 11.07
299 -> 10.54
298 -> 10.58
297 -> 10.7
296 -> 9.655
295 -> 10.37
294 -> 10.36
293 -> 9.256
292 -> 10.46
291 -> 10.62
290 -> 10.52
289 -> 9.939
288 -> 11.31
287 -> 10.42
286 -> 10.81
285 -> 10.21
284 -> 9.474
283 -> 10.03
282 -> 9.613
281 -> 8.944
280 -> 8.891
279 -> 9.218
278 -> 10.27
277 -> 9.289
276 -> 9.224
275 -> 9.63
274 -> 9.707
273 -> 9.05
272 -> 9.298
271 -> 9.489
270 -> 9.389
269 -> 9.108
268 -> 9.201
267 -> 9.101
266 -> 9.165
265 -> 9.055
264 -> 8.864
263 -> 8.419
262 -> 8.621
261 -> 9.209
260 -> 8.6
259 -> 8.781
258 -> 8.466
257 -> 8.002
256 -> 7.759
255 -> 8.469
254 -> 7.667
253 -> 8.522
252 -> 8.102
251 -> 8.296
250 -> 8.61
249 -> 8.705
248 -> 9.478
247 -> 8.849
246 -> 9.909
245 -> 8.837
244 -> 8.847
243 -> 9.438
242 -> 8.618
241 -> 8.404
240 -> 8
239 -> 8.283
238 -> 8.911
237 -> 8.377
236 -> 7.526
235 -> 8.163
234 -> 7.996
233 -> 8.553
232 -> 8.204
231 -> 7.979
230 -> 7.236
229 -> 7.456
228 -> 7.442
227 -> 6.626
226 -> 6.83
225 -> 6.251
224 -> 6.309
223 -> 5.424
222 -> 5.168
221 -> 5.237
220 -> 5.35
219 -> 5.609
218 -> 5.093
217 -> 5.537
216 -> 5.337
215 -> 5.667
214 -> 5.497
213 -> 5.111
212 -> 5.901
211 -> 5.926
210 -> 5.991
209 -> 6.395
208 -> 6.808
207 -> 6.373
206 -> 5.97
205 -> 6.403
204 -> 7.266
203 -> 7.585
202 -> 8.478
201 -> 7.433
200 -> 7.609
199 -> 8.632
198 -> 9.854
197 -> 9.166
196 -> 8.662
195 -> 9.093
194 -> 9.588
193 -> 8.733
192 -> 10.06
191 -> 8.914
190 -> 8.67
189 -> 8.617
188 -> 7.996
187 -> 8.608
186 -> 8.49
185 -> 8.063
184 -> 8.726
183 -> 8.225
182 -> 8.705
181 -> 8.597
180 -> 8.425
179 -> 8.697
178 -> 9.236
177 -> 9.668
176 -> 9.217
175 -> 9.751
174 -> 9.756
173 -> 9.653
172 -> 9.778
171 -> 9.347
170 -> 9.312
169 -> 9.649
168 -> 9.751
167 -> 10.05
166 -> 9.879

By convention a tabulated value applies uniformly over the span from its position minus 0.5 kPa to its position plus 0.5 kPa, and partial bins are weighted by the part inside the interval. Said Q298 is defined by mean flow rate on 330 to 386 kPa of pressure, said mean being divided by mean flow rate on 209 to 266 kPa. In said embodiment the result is 1.63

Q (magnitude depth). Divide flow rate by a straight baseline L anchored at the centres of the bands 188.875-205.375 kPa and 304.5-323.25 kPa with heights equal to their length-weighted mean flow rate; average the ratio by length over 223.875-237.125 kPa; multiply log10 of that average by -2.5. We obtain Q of 0.22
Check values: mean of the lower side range 8.53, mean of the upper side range 10.9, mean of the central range 7.5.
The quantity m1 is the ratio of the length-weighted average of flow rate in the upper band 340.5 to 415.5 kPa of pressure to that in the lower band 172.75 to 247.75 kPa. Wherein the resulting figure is 1.42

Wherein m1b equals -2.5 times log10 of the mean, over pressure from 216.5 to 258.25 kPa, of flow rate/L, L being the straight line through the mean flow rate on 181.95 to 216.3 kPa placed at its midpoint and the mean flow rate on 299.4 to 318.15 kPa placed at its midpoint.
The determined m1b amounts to 0.15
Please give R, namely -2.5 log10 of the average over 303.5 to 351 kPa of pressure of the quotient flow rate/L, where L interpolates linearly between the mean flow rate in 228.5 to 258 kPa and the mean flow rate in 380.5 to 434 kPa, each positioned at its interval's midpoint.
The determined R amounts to -0.24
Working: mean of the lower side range 8.39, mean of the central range 11.4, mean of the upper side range 9.94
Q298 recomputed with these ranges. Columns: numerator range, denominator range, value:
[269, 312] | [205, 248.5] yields 1.44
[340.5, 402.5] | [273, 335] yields 1.10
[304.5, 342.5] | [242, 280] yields 1.27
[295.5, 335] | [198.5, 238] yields 1.65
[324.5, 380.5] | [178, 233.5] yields 1.68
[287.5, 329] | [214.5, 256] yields 1.43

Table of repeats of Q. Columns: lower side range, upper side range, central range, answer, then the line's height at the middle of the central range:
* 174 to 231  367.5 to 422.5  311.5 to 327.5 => -0.21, 9.05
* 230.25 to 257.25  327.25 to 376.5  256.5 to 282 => 0.04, 9.4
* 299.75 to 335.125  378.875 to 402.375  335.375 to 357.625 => -0.14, 10.7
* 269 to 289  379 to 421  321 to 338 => -0.20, 9.6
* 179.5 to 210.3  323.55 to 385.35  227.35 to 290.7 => 0.10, 9.8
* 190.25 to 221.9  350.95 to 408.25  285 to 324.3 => -0.13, 9.43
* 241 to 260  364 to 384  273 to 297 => -0.03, 9.61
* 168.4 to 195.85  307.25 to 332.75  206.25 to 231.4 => 0.49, 9.6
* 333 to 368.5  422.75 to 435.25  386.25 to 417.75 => 0.33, 12.1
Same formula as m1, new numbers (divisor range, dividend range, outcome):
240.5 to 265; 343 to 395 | 1.40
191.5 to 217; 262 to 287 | 1.29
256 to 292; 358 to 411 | 1.14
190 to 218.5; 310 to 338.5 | 1.56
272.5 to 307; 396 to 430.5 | 0.94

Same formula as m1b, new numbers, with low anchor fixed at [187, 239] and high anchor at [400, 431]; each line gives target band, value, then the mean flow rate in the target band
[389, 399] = -0.05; 9.75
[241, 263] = -0.13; 8.65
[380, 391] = -0.19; 11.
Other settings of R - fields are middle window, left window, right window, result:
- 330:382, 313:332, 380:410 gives -0.19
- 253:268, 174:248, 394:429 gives -0.06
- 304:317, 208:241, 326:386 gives -0.07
